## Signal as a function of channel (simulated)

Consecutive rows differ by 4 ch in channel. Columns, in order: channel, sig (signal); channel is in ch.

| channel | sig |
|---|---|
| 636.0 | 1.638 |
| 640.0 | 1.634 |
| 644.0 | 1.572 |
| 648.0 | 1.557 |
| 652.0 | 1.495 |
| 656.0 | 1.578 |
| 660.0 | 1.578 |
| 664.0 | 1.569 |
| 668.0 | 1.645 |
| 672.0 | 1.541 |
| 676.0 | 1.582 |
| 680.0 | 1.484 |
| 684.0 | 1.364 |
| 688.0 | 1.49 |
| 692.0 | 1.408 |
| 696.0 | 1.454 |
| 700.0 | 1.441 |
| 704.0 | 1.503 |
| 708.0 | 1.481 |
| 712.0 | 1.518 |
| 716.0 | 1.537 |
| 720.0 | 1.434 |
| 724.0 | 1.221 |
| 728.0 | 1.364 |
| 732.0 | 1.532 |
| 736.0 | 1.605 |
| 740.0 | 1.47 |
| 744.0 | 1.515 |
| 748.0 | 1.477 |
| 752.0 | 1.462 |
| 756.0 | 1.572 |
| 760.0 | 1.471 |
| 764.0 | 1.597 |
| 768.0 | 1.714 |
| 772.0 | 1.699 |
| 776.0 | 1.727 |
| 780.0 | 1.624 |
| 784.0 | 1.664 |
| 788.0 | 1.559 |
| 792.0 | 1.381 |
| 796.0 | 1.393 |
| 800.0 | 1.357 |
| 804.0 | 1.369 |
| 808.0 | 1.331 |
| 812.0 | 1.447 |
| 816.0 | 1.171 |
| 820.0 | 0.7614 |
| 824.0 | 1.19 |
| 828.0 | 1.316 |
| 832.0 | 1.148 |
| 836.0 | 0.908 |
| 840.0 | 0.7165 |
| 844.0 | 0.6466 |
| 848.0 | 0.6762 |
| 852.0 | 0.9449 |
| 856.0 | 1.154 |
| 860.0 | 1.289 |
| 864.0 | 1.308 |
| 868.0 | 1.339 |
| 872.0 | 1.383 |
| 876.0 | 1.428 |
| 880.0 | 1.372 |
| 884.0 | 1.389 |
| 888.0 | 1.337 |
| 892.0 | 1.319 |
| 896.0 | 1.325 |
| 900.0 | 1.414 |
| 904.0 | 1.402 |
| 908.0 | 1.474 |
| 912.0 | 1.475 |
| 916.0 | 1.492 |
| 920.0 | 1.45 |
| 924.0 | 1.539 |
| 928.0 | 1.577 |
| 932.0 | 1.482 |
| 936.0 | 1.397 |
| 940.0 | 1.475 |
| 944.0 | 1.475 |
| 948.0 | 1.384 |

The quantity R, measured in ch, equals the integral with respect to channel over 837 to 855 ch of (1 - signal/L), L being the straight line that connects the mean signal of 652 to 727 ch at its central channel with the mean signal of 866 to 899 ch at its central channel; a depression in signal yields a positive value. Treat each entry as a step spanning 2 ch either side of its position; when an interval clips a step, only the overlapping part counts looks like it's 7.9 ch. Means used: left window 1.49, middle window 0.778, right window 1.36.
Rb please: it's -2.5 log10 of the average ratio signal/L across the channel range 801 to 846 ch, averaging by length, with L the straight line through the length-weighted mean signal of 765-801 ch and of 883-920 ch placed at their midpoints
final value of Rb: 0.35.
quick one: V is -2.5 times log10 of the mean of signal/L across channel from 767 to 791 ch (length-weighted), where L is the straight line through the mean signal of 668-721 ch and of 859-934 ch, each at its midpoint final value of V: -0.14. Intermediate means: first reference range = 1.49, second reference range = 1.41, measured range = 1.65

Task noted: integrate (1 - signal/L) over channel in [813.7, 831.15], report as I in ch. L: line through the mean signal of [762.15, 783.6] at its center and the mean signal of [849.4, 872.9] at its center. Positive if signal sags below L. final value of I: 3.6 ch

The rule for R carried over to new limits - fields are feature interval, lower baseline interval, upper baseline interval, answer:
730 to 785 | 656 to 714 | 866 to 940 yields -3.7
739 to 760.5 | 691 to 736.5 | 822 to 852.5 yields -3.2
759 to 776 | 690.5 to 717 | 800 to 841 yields -4.5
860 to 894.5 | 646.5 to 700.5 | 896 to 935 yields 2.8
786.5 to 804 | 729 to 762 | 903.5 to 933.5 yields 1.1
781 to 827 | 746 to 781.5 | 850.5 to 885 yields 4.5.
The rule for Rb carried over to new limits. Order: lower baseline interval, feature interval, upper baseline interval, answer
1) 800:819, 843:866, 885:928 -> 0.316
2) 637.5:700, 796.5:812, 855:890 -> 0.026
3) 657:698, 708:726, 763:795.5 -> 0.085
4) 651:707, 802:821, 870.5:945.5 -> 0.181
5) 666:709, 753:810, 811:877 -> -0.216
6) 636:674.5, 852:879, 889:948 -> 0.142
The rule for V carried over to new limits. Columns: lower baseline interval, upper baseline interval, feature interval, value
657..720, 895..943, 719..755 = 0.029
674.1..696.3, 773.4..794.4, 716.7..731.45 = 0.104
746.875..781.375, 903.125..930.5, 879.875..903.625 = 0.111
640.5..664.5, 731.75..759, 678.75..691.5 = 0.078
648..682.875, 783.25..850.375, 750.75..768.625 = -0.184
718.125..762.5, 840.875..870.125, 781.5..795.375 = -0.181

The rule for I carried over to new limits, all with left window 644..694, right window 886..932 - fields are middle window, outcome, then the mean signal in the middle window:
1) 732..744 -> -0.3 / 1.53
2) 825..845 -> 6.7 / 0.974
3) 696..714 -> 0.4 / 1.48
